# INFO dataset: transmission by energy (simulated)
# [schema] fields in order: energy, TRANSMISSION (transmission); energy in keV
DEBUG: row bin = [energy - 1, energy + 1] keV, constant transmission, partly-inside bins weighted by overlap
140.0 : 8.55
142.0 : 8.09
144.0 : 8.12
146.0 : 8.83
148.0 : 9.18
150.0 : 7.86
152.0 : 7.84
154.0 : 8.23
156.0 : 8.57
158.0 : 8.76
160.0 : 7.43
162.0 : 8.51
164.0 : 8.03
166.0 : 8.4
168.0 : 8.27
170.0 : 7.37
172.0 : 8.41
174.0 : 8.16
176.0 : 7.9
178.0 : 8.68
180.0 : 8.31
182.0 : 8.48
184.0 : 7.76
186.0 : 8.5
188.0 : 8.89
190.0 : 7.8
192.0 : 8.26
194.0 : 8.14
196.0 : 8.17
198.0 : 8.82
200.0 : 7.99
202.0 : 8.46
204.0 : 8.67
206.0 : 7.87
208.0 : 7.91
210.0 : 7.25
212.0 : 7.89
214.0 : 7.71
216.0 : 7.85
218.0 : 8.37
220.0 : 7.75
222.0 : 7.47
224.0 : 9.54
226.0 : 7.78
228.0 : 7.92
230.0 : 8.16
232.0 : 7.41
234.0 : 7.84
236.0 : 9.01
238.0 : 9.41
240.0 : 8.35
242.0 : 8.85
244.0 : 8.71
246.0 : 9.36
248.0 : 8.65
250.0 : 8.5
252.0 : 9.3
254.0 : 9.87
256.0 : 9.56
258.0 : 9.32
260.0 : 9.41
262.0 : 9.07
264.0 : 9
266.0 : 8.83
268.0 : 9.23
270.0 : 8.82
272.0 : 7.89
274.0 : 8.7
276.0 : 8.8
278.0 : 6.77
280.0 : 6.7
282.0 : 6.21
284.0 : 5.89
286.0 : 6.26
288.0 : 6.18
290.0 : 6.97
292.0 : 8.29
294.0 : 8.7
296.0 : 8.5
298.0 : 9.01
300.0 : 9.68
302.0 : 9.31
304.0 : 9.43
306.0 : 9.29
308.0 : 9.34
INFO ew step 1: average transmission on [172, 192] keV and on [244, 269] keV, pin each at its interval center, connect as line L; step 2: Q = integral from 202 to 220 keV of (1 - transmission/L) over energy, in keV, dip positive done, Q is 1.38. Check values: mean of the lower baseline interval 8.28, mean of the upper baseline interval 9.16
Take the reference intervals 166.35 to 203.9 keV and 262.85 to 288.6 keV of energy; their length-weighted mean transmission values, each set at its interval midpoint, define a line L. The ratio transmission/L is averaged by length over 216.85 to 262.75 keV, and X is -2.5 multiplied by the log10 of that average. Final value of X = -0.10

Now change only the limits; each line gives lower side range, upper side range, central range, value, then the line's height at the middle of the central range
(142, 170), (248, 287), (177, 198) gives -0.005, 8.29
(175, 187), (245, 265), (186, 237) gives 0.068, 8.66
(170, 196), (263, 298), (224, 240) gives -0.040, 8.01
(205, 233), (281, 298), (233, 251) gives -0.138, 7.7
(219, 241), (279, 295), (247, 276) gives -0.199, 7.5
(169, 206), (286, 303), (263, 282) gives 0.003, 8.22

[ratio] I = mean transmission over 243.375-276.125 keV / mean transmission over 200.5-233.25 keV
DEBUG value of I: 1.13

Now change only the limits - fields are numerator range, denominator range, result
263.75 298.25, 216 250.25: 0.92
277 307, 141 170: 0.95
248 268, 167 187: 1.12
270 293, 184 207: 0.87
